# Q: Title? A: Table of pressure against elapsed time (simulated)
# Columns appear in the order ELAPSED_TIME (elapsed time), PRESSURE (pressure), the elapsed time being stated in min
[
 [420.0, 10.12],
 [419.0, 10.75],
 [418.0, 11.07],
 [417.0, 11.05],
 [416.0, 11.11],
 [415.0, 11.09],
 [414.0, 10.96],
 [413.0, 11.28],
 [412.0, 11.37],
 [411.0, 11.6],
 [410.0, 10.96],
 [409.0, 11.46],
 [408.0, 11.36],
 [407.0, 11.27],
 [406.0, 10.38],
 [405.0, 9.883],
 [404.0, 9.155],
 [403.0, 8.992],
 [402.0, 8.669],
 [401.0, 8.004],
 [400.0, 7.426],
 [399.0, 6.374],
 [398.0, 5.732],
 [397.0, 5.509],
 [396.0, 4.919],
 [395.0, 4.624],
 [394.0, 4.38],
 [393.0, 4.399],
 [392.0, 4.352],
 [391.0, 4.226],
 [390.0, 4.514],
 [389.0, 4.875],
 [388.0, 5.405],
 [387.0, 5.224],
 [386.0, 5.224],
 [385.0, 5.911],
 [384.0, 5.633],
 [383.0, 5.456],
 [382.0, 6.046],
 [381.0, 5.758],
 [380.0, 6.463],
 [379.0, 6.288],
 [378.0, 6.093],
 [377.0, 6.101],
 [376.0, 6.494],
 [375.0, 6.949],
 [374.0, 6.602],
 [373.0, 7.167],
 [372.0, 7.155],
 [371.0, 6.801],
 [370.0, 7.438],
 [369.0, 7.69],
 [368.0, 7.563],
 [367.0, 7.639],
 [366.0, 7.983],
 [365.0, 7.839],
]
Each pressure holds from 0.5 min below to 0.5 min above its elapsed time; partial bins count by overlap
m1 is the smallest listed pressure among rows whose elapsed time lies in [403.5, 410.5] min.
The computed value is 9.155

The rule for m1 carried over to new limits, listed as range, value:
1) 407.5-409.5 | 11.36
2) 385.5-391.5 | 4.226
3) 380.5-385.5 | 5.456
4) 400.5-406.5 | 8.004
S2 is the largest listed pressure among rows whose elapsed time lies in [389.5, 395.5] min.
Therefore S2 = 4.624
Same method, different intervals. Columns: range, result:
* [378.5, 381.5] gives 6.463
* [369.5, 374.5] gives 7.438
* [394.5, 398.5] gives 5.732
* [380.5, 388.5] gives 6.046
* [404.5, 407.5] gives 11.27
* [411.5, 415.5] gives 11.37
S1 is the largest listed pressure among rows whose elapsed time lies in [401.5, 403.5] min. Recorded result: 8.992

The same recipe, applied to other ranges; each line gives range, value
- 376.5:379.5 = 6.288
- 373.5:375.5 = 6.949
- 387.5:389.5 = 5.405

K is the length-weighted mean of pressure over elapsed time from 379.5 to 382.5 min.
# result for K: 6.09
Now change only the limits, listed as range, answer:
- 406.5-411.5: 11.3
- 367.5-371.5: 7.37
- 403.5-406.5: 9.81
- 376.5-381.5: 6.14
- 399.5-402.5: 8.03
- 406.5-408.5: 11.3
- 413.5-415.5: 11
